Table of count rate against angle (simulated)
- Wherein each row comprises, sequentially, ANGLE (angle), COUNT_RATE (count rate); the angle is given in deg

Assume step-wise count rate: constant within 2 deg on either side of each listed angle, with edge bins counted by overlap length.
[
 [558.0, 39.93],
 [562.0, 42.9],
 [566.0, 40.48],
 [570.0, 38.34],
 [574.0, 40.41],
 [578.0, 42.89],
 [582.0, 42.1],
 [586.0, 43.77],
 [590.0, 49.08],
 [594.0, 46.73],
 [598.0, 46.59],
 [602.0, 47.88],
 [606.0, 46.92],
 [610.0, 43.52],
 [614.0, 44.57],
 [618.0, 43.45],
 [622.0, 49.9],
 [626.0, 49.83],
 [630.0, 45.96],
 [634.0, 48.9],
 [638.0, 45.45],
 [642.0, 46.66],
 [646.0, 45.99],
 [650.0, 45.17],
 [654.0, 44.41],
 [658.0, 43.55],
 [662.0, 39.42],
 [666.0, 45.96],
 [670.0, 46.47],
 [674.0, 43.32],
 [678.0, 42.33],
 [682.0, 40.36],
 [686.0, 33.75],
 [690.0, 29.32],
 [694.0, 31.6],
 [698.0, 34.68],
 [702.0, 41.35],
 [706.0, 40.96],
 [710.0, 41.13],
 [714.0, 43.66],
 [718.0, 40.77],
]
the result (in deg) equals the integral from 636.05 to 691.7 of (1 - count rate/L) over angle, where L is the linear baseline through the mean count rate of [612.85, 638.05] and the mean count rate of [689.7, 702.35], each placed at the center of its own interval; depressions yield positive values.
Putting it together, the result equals -3.3 deg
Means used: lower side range 47.1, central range 42.4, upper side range 34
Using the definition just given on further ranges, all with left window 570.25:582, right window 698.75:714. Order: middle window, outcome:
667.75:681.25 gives -0.9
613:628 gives -2.2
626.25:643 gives -2.4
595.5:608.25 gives -1.8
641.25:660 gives -1.8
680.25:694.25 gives 2.4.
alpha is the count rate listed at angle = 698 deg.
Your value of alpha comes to 34.68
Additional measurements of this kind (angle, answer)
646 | 45.99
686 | 33.75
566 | 40.48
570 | 38.34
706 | 40.96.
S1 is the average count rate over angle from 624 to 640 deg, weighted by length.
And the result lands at 47.5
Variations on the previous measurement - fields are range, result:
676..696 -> 35.5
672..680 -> 42.8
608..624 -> 45.4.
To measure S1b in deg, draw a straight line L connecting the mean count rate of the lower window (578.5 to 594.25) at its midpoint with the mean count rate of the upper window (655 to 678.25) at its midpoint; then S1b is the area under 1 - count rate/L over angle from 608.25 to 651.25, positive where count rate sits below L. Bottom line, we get -2.0 deg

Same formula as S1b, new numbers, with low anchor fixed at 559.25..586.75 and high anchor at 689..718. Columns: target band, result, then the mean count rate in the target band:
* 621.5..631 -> -2.0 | 48.6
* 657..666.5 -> -0.8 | 42.4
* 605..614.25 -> -1.0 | 44.9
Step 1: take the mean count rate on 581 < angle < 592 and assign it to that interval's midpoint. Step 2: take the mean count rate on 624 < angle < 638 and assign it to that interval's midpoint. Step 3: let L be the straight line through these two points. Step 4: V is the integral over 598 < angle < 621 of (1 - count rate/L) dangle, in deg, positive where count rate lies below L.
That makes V 0.5 deg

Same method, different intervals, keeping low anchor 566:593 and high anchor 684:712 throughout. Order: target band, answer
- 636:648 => -2.1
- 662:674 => -2.2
